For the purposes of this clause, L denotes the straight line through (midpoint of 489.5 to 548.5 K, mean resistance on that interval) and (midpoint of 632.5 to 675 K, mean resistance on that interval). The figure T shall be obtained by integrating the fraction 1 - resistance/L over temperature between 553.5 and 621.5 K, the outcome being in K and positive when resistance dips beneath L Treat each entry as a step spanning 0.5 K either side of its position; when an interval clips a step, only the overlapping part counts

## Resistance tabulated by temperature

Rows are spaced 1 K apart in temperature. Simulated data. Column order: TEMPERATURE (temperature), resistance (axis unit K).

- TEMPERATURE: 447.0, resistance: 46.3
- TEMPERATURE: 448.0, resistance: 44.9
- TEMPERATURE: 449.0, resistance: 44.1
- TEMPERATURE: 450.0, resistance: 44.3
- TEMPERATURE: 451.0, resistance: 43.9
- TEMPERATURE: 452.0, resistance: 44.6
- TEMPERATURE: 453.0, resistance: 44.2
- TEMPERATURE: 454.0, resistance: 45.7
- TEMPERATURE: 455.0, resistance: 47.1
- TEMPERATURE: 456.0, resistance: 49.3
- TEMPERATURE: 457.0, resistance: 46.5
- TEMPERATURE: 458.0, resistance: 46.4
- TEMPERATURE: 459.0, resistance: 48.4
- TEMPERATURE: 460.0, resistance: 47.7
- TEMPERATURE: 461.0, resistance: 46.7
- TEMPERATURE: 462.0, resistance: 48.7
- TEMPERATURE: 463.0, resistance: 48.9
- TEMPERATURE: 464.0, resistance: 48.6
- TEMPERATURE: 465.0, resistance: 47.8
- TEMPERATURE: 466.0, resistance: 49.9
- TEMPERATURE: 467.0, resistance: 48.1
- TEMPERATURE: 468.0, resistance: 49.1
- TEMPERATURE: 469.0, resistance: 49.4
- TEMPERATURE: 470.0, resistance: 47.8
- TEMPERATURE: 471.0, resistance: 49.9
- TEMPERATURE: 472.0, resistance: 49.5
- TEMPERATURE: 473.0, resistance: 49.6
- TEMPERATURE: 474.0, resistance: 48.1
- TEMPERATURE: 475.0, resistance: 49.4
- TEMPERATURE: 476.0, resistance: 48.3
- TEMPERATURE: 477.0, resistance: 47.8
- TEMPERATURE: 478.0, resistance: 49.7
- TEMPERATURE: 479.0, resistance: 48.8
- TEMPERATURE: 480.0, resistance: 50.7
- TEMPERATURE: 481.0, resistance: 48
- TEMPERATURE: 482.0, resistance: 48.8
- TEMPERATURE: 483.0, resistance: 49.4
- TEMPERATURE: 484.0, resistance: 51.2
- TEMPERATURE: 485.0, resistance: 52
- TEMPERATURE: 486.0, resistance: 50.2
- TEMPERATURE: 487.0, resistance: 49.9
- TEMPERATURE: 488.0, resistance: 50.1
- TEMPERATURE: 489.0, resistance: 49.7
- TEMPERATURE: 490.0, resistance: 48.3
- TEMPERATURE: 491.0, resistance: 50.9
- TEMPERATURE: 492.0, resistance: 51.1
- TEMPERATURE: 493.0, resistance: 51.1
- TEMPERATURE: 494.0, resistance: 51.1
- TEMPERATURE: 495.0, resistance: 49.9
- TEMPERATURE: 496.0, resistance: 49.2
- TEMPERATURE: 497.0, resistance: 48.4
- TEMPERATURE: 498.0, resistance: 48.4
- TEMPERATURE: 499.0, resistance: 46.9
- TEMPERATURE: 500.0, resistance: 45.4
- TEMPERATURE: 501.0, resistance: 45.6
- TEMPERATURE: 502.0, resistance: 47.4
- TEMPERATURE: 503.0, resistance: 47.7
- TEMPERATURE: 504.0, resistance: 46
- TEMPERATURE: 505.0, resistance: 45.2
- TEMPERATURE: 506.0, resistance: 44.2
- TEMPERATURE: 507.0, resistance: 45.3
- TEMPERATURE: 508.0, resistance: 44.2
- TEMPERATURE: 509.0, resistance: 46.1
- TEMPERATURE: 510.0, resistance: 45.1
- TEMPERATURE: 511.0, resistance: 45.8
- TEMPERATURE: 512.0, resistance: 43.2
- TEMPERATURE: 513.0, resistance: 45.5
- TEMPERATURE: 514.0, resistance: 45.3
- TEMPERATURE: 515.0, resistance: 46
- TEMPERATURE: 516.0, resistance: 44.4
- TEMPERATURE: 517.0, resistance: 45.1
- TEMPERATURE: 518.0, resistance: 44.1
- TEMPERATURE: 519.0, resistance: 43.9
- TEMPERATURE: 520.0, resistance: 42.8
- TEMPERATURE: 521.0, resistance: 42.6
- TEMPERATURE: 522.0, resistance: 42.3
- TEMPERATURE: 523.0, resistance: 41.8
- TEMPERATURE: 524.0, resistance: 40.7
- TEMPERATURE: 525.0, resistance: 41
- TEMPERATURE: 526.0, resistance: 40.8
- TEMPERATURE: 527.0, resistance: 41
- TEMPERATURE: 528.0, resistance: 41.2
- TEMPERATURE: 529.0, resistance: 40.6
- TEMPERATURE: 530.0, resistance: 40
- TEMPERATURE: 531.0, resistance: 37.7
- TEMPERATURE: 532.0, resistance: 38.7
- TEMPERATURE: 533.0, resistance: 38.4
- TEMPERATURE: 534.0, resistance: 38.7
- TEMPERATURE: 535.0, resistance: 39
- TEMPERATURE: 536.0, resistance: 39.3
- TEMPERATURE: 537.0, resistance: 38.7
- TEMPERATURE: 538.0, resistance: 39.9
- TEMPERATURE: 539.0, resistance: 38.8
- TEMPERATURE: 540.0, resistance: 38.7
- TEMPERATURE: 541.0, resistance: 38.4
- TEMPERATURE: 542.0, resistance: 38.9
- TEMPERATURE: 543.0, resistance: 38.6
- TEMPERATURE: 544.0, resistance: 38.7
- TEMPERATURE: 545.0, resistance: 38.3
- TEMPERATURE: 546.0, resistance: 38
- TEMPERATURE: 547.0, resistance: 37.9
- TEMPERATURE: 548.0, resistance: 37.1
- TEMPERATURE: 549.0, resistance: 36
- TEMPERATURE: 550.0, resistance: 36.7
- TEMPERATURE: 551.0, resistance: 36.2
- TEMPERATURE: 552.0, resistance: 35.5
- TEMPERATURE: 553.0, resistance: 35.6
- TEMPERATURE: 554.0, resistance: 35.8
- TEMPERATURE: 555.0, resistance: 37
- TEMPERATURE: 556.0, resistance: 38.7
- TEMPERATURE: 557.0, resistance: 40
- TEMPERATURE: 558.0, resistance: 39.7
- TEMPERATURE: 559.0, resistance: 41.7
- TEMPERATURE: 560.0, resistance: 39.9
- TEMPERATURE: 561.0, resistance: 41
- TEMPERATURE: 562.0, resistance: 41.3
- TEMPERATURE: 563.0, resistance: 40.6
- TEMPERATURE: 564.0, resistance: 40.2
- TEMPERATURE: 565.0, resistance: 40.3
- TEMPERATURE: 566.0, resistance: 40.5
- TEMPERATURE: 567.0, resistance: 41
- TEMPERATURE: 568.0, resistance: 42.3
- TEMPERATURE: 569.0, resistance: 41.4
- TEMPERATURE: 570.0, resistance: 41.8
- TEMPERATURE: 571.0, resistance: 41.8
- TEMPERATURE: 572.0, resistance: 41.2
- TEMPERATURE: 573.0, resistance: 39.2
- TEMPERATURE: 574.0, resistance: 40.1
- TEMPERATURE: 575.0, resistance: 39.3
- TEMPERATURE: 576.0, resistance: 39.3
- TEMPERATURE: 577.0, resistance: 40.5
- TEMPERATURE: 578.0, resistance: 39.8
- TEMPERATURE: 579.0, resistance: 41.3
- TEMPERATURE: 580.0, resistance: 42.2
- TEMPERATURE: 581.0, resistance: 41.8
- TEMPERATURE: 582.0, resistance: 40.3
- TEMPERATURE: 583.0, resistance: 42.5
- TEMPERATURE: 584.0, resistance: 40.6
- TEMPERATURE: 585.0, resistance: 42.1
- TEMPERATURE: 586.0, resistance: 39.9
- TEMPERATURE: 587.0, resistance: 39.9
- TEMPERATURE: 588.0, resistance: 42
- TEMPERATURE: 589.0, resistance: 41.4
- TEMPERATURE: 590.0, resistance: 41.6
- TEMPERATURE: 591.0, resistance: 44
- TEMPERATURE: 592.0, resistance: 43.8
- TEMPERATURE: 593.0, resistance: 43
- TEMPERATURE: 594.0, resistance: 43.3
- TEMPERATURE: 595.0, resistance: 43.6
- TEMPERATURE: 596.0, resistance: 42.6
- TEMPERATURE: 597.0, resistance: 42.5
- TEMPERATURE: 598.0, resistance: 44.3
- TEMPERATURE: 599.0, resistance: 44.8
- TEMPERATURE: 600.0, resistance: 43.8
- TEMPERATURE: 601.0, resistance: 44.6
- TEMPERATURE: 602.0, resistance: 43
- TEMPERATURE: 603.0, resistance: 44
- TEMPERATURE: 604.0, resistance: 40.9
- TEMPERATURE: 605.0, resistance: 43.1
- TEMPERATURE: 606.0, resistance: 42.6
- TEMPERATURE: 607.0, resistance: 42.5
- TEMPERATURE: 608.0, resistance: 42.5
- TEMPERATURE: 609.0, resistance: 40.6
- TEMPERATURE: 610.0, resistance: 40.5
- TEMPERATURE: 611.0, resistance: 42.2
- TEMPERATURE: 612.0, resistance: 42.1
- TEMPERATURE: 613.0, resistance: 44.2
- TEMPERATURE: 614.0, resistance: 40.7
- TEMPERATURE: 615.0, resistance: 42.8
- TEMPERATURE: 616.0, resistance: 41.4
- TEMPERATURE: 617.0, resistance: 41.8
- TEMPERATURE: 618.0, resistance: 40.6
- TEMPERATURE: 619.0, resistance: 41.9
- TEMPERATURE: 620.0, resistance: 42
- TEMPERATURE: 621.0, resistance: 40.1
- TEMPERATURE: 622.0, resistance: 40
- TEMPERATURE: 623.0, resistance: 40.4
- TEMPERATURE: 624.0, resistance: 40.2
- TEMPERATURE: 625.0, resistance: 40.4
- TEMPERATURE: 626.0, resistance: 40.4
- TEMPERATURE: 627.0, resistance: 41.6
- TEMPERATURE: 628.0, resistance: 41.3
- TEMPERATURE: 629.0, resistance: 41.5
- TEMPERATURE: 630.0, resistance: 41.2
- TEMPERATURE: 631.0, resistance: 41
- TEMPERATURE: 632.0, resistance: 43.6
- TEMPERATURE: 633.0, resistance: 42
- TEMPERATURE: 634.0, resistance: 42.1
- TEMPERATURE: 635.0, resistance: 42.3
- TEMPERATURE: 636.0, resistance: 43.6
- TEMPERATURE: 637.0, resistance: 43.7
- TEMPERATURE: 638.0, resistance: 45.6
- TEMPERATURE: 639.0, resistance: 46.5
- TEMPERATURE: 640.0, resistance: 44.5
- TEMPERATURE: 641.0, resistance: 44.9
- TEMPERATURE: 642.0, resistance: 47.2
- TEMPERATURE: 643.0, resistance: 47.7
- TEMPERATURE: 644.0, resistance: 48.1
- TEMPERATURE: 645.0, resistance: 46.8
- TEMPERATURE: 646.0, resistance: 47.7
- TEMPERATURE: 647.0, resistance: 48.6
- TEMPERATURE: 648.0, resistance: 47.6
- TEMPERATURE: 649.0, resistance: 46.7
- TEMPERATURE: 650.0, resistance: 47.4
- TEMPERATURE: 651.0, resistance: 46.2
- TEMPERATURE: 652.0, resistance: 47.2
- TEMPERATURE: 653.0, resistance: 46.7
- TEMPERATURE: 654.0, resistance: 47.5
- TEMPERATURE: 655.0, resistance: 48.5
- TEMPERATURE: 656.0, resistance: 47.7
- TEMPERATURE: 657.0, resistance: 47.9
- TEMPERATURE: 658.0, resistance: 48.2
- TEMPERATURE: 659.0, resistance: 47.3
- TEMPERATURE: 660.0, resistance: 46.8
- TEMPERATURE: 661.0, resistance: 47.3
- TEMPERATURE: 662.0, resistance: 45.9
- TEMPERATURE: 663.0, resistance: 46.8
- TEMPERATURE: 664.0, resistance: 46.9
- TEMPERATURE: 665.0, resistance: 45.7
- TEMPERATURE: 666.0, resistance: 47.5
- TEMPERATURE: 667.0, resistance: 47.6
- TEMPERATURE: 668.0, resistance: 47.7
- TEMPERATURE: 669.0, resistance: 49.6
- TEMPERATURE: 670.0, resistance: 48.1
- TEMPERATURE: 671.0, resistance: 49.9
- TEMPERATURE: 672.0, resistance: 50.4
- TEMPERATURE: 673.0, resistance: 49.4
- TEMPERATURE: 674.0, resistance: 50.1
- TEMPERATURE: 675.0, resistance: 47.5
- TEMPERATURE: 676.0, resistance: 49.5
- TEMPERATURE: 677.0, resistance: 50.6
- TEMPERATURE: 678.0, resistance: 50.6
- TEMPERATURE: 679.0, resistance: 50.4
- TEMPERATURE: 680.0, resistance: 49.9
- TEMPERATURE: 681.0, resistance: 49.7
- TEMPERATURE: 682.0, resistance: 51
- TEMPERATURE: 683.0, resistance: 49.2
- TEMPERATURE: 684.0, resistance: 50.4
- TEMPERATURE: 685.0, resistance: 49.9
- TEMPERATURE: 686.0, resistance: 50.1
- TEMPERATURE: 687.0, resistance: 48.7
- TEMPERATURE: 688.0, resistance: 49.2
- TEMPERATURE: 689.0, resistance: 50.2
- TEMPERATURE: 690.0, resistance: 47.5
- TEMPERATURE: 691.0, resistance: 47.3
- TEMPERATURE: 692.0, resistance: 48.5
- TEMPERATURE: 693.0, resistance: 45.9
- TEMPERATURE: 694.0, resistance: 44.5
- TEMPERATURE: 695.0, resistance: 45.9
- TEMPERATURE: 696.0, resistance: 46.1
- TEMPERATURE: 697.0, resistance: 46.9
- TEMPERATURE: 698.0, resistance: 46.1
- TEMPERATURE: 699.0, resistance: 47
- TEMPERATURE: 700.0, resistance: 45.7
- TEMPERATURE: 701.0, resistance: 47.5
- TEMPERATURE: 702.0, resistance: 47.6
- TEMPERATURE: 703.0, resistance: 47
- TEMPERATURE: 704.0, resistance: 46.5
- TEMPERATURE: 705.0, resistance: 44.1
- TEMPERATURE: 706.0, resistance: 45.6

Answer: 5.5 K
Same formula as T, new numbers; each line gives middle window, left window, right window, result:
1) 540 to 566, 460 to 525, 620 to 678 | 4.59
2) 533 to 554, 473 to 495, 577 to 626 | 3.62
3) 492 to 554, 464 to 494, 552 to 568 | 2.62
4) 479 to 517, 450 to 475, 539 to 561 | -3.42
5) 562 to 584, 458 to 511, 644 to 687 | 3.43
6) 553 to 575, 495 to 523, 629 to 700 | 2.83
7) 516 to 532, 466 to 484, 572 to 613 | 1.53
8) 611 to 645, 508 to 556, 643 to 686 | 2.53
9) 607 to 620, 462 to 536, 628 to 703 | 1.40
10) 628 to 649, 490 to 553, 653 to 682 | 1.11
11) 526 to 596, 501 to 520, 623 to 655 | 7.79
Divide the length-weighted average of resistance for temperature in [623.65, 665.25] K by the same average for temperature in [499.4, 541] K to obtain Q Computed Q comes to 1.06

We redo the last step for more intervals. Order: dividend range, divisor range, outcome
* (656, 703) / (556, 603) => 1.16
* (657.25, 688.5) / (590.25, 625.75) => 1.15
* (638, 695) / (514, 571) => 1.20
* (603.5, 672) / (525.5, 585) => 1.13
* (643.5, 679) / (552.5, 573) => 1.20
